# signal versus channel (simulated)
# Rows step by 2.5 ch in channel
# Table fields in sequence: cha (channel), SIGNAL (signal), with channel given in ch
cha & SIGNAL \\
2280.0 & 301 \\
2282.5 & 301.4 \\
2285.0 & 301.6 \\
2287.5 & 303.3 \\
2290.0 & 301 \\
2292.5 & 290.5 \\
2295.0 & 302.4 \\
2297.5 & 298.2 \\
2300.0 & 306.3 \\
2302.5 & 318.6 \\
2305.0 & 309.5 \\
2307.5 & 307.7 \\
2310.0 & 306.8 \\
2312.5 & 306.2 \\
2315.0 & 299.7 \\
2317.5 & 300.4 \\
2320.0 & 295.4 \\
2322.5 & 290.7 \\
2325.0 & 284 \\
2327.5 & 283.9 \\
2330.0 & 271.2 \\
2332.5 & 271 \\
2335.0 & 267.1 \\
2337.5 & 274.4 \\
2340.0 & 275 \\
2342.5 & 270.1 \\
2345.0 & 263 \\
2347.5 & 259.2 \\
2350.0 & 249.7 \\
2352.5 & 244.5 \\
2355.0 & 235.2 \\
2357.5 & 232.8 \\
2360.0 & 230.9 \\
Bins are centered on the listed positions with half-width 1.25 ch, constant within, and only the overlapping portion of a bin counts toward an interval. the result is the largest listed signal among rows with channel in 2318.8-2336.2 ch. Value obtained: 295.4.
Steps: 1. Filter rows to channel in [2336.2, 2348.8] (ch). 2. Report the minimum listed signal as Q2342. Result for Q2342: 259.2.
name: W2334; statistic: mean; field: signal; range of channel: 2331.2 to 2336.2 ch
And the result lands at 269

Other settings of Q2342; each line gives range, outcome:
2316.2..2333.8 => 271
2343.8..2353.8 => 244.5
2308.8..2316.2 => 299.7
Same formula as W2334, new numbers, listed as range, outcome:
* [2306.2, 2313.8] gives 307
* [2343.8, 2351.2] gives 257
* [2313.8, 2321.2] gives 299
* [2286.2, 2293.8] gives 298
